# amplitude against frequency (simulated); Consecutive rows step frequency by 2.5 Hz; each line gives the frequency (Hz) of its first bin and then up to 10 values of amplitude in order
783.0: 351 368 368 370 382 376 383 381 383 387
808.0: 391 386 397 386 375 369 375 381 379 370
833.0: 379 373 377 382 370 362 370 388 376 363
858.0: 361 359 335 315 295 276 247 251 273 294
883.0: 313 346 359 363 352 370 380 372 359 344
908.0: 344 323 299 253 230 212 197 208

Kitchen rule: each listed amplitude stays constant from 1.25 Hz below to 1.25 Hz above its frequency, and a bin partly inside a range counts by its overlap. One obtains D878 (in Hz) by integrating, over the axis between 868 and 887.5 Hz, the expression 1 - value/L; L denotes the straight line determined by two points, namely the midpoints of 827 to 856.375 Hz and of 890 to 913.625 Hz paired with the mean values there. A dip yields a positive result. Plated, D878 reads 3.86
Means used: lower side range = 374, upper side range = 352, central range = 289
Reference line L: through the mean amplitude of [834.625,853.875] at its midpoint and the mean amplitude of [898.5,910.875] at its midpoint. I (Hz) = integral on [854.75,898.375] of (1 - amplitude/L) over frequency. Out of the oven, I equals 4.7 Hz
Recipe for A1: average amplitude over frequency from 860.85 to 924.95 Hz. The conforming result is 308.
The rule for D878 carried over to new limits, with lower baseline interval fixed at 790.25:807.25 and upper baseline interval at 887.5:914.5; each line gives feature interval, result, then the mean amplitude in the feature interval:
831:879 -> 3.19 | 340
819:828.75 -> -0.06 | 376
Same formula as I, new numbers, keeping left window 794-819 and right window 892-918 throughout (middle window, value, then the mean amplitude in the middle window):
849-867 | 0.12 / 356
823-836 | -0.13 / 376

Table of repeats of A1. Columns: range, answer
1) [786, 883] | 357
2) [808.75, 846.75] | 378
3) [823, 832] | 376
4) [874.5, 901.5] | 334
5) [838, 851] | 374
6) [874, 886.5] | 293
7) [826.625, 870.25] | 360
